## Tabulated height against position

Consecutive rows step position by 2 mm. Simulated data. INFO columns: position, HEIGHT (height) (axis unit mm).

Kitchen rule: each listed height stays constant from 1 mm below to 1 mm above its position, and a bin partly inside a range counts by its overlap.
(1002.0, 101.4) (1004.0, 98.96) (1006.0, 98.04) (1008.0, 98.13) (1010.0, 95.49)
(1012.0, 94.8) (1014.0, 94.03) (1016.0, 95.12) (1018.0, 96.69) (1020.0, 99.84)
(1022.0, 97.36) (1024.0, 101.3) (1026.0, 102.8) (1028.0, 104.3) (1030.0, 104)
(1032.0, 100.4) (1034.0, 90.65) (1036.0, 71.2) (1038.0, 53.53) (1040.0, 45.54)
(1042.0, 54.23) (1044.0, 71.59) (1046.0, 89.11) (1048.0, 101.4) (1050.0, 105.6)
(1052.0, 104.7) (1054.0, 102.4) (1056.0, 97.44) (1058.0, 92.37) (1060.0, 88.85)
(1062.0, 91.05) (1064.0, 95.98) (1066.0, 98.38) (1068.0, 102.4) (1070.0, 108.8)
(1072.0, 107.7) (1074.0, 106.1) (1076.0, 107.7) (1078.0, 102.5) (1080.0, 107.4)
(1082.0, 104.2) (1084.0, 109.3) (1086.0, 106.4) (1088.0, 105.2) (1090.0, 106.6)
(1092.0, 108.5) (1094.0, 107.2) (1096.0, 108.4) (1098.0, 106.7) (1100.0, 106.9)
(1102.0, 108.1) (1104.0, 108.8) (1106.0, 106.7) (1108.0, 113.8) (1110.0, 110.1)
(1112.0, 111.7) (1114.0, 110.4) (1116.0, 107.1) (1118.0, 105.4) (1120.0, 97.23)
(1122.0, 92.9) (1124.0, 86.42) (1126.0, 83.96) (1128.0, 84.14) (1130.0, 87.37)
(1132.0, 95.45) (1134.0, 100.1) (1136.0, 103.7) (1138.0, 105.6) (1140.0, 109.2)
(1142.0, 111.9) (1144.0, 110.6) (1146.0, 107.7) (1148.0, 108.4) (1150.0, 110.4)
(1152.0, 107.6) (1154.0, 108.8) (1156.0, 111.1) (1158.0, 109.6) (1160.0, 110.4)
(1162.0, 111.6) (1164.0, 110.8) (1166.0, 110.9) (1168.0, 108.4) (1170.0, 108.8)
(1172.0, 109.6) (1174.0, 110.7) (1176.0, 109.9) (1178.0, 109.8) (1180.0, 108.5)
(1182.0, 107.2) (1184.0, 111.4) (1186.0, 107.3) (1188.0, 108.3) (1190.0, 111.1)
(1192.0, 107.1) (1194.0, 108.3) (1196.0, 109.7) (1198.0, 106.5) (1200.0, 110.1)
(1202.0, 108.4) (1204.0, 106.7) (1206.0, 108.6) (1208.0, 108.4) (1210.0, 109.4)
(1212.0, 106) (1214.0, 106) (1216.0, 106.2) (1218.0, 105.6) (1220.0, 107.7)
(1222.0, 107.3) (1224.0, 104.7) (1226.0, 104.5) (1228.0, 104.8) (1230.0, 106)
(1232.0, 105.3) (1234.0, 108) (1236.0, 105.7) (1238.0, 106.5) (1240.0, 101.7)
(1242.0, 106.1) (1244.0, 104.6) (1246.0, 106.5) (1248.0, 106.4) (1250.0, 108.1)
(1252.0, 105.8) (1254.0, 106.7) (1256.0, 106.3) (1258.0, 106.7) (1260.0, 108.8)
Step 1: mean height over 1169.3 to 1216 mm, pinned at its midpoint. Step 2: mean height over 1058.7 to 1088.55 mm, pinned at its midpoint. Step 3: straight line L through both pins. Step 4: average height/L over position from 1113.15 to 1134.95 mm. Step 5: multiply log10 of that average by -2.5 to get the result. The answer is 0.106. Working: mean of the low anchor 103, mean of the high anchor 109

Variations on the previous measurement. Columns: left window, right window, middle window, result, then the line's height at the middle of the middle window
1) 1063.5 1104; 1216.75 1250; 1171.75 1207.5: -0.03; 106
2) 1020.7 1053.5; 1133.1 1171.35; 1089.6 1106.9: -0.09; 98.9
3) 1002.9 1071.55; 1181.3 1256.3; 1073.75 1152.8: -0.06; 98.7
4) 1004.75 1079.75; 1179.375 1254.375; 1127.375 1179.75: -0.05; 102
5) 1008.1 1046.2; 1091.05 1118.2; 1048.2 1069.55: -0.02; 96.3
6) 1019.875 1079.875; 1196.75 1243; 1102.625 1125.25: -0.07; 98.4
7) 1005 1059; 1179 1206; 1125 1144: 0.04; 102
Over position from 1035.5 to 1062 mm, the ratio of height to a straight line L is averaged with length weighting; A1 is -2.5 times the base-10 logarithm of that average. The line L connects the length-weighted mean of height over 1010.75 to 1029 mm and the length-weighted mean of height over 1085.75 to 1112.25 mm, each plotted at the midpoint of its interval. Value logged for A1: 0.22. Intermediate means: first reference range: 98.4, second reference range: 108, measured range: 83.4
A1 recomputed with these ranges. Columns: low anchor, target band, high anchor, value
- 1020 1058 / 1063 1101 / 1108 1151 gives -0.11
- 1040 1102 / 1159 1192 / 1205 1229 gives -0.05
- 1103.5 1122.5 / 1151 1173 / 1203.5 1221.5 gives -0.03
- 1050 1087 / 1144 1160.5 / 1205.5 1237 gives -0.05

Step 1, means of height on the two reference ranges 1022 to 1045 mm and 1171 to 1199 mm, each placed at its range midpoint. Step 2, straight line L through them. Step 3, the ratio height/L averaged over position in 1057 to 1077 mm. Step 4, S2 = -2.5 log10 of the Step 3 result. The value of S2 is -0.13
